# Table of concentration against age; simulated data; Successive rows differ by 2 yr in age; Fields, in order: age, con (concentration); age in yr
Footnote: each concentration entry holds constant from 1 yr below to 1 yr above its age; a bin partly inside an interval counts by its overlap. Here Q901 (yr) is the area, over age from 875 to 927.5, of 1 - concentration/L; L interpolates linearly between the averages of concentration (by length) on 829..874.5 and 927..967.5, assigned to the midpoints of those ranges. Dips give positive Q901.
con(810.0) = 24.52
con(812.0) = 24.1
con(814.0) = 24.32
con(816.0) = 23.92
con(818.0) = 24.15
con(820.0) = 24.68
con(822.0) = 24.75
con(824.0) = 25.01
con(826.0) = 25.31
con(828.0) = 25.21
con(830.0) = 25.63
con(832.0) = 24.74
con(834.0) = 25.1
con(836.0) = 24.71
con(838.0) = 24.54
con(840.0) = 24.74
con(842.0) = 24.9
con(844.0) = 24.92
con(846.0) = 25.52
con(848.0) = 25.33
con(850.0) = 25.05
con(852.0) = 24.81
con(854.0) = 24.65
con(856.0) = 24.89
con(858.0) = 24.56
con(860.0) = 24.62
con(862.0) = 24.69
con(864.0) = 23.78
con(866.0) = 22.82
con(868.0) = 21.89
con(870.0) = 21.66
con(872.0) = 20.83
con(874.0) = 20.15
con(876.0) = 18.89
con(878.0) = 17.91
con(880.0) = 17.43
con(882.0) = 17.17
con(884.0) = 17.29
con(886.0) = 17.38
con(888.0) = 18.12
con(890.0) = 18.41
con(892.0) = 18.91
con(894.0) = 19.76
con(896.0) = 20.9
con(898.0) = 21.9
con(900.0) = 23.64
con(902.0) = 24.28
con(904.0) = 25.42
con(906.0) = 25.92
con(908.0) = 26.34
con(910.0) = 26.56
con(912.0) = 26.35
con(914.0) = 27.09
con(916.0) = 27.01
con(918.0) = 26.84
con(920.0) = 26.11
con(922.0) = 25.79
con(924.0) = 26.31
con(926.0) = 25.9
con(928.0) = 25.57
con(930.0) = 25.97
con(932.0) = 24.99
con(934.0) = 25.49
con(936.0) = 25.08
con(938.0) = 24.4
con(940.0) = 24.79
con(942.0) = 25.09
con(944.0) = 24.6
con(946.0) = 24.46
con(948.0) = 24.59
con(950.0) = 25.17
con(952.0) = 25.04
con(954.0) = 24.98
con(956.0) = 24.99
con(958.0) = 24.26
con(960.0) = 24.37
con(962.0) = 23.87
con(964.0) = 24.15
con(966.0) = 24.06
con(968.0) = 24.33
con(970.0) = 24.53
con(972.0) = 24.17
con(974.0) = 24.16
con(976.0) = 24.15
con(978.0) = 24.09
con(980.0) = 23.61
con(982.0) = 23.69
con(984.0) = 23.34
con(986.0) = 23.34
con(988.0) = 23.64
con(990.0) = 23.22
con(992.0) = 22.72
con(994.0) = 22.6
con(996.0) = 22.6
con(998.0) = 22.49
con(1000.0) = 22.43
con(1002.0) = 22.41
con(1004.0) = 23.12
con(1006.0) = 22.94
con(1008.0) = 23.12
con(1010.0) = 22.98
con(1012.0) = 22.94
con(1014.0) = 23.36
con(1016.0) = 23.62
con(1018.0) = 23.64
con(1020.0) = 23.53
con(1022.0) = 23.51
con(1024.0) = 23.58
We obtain 4.01 yr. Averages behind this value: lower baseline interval 24.2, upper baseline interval 24.8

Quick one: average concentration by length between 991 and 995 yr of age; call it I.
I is 22.7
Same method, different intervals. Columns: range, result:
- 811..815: 24.2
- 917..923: 26.2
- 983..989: 23.4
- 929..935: 25.5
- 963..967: 24.1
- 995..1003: 22.5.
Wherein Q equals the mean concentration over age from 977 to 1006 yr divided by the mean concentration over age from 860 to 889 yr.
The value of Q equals 1.1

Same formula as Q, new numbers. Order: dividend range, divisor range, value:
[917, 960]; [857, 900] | 1.23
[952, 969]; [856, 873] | 1.05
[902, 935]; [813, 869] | 1.06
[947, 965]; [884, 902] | 1.23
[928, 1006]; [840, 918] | 1.06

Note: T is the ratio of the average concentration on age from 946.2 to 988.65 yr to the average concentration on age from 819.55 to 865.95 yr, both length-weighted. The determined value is 0.98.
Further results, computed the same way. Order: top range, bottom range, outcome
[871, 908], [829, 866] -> 0.82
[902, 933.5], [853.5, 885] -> 1.22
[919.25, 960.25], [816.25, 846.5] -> 1.01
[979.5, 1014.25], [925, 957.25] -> 0.92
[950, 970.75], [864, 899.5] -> 1.24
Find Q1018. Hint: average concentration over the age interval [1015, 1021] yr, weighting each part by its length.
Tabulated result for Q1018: 23.6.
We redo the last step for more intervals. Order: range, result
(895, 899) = 21.4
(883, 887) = 17.3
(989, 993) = 23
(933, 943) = 25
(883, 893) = 18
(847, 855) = 25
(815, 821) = 24.2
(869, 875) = 20.9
